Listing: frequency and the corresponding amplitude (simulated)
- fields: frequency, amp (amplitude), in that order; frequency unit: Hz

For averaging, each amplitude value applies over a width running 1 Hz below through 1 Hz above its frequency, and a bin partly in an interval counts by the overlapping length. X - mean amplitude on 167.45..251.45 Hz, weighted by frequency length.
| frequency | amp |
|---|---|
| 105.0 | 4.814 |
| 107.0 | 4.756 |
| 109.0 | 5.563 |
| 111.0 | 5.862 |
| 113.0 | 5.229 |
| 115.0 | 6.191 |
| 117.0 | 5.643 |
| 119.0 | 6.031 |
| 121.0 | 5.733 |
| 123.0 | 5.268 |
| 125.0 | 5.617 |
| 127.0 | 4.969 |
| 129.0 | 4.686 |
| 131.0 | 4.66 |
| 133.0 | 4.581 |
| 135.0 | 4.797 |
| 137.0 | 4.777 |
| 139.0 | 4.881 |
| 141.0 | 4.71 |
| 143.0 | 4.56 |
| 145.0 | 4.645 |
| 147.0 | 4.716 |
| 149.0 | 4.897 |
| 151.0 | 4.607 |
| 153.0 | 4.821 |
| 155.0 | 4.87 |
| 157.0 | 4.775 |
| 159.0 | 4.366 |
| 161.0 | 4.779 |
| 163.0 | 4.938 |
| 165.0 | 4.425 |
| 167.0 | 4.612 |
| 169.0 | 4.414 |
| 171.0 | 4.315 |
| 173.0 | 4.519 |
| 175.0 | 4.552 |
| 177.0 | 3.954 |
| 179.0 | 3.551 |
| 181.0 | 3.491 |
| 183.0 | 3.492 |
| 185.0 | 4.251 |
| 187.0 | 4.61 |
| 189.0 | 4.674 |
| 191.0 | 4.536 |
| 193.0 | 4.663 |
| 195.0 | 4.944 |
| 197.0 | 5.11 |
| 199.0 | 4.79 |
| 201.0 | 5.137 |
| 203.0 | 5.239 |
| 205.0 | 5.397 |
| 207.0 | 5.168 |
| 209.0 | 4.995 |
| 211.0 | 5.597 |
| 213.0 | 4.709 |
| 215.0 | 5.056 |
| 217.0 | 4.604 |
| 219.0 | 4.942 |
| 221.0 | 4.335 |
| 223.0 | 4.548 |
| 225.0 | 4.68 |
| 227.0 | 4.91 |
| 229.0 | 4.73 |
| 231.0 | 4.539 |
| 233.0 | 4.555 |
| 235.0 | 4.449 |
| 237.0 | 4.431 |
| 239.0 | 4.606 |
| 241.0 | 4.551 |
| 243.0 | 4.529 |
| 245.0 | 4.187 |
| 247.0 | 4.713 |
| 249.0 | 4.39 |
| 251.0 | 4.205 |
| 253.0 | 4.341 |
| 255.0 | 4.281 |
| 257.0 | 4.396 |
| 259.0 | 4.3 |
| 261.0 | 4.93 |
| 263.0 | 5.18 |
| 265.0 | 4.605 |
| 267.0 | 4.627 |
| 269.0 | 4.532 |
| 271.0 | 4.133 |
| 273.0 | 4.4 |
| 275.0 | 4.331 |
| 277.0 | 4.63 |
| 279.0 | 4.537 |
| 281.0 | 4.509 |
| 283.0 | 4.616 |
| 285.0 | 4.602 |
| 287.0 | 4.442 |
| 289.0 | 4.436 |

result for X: 4.6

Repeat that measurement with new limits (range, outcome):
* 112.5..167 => 4.96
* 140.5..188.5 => 4.45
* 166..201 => 4.4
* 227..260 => 4.46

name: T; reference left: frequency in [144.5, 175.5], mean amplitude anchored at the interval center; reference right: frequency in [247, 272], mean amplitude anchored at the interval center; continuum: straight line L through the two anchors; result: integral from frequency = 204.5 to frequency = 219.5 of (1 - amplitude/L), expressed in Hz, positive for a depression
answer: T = -1.6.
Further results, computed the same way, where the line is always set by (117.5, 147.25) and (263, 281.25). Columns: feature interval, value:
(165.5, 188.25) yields 3.15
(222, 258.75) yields 1.01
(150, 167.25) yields 0.75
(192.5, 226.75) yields -1.52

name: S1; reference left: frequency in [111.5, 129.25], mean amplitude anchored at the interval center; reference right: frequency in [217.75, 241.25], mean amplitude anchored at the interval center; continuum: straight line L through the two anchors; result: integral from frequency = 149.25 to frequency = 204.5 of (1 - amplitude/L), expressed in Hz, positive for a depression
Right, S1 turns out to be 5.5 Hz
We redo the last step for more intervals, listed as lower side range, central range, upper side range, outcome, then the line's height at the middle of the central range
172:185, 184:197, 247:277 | -2.0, 4.03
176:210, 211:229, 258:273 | -0.7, 4.59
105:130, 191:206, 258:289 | -0.1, 4.98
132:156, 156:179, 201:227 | 1.6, 4.81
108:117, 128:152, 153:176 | 1.9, 5.12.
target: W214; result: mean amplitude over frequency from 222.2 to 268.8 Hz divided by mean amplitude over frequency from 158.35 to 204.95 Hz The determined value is 1.01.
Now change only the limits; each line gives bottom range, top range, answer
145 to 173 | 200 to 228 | 1.06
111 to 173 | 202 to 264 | 0.95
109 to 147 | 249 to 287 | 0.87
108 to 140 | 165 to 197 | 0.82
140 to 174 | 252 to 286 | 0.97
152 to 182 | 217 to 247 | 1.03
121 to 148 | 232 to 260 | 0.91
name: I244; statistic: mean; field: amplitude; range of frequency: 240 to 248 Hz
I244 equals 4.5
